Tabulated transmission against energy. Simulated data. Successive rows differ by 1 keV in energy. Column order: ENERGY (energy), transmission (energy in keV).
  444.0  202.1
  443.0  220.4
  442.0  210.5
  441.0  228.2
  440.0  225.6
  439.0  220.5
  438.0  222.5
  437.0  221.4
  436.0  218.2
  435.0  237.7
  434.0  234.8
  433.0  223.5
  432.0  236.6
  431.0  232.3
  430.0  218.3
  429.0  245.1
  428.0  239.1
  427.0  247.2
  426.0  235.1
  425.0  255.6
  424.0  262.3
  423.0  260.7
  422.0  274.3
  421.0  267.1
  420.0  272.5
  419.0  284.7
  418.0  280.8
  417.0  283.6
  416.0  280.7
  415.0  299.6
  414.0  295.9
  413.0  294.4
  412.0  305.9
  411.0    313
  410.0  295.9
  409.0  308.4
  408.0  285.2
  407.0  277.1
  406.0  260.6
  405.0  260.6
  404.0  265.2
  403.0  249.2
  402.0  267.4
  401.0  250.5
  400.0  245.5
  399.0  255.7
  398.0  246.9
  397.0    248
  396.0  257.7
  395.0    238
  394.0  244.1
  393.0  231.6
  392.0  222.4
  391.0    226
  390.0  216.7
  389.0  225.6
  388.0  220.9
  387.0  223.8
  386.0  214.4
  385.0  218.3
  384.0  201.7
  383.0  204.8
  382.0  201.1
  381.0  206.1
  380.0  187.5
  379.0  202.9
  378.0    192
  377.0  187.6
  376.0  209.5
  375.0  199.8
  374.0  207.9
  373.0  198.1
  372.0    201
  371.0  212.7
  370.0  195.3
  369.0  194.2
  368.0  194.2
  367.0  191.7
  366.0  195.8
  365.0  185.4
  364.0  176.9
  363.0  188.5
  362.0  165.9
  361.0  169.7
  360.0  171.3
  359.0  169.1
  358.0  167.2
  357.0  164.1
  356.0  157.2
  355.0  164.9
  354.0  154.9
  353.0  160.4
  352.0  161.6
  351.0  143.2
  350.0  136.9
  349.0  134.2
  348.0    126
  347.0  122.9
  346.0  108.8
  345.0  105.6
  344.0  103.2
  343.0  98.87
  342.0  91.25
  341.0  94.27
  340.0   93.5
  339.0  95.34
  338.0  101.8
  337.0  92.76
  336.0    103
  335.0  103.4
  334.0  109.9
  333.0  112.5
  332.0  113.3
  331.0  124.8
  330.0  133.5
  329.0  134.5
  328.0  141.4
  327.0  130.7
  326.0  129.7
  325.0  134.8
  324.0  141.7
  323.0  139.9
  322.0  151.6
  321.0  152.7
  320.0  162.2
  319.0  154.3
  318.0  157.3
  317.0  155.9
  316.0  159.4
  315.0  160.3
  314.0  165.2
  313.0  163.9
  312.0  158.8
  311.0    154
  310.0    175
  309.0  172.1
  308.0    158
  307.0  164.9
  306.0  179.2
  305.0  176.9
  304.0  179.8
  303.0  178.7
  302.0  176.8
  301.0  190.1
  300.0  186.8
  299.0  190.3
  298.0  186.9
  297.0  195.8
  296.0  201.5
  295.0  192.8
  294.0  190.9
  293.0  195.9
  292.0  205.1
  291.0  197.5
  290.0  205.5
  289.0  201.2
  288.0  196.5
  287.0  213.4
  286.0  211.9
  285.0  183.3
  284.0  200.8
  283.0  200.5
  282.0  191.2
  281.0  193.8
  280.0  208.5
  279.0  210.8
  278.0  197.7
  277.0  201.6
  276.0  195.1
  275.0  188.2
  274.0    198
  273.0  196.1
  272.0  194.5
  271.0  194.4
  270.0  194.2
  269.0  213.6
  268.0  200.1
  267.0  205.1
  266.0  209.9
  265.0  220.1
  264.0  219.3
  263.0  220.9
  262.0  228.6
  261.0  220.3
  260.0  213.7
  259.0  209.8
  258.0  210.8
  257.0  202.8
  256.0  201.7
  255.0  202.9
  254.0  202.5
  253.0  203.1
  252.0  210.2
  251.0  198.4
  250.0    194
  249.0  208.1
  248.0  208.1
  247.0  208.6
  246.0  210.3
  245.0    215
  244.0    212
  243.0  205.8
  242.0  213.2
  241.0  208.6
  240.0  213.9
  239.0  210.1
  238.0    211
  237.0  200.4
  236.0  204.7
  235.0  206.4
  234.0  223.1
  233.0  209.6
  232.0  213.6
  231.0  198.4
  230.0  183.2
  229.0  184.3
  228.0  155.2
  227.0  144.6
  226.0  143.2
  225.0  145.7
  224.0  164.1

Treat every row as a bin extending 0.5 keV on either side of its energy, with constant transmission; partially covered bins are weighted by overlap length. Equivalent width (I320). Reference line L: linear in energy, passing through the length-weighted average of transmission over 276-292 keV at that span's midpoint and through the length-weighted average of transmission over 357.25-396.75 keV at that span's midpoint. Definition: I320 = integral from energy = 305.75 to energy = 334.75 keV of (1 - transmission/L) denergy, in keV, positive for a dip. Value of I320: 7.8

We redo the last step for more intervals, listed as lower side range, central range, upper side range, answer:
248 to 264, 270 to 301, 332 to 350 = -4.4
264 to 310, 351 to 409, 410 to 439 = 6.9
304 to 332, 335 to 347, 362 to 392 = 5.0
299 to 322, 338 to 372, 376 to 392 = 7.5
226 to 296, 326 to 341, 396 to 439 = 7.6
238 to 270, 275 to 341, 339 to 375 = 6.7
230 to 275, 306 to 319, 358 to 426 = 3.3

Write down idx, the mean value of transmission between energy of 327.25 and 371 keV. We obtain 142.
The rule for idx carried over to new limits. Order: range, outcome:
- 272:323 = 183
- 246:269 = 209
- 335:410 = 190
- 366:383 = 199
